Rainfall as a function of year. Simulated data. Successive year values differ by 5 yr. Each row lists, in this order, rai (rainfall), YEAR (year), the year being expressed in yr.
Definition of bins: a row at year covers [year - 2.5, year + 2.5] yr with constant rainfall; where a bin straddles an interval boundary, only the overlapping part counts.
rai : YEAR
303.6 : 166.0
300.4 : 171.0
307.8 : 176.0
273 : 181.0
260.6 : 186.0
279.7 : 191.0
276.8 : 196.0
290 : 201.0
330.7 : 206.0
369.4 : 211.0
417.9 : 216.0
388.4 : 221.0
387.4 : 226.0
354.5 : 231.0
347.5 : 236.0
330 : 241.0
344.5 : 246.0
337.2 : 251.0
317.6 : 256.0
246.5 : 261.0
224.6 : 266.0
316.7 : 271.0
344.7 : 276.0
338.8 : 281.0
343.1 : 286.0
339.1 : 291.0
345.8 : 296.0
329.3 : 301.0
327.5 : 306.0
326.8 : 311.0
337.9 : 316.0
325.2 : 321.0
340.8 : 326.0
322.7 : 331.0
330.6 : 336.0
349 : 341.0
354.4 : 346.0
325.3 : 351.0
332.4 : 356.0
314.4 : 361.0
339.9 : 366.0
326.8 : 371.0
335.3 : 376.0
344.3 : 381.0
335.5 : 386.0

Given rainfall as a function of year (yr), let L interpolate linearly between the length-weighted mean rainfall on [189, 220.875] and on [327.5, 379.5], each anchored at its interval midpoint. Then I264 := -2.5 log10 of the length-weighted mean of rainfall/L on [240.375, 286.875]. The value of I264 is 0.07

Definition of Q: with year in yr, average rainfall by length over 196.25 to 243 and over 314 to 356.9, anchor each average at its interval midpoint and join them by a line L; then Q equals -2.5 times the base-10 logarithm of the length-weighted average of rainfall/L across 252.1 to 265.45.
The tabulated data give 0.24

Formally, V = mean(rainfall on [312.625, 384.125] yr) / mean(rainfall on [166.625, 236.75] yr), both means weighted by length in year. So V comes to 1.0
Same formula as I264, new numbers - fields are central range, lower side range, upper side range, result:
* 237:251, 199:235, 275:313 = 0.05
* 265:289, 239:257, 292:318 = 0.05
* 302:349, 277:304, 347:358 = 0.00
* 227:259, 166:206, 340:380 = -0.12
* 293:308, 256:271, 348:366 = -0.16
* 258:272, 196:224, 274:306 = 0.31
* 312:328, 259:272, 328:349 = -0.05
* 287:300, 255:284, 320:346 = -0.10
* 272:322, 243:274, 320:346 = -0.06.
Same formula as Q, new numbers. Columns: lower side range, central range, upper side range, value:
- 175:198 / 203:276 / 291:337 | -0.127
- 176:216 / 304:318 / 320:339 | -0.011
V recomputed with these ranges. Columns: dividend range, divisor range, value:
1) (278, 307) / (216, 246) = 0.93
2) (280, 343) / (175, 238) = 1.02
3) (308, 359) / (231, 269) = 1.08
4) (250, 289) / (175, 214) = 1.03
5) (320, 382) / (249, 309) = 1.05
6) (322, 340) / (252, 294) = 1.07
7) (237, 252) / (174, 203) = 1.21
